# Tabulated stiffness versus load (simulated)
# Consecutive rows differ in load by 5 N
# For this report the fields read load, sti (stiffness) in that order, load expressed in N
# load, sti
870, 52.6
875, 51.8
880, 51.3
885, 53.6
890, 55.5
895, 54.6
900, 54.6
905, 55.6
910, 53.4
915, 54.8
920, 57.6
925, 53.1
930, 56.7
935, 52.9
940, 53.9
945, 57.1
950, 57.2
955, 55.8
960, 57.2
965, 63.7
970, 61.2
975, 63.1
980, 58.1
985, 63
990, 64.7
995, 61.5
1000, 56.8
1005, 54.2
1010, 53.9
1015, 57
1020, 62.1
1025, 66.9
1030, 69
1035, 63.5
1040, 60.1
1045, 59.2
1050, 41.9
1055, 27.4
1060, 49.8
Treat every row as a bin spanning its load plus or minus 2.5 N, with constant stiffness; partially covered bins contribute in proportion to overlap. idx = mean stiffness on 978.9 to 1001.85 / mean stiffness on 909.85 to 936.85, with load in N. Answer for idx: 1.11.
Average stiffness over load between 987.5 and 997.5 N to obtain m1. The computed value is 63.1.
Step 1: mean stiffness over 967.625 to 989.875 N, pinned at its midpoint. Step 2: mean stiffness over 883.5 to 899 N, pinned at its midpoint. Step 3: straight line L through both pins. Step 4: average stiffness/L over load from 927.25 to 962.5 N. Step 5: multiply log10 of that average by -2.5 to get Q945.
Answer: 0.06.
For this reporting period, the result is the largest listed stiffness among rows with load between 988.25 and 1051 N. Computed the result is 69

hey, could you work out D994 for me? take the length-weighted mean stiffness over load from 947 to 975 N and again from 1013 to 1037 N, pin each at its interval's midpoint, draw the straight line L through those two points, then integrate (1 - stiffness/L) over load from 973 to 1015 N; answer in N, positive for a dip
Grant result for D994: 1.6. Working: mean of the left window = 59.4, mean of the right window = 63.8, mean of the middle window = 59.2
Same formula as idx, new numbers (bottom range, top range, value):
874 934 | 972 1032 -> 1.12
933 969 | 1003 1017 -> 0.96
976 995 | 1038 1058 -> 0.76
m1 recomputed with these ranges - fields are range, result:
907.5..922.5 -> 55.3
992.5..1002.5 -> 59.1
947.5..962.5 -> 56.7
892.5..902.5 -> 54.6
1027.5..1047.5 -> 63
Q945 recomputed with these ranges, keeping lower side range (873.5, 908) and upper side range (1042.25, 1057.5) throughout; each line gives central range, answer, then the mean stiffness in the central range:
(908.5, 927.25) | -0.06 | 54.8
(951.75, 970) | -0.20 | 59.1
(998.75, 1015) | -0.20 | 55.1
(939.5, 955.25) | -0.13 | 56.3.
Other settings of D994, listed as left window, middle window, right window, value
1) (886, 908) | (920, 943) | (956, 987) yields 1.2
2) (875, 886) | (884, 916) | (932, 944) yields -1.1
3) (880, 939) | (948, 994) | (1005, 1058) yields -4.4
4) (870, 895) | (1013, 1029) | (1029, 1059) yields -3.1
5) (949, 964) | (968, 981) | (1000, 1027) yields -0.8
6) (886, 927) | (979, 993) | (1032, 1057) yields -2.5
